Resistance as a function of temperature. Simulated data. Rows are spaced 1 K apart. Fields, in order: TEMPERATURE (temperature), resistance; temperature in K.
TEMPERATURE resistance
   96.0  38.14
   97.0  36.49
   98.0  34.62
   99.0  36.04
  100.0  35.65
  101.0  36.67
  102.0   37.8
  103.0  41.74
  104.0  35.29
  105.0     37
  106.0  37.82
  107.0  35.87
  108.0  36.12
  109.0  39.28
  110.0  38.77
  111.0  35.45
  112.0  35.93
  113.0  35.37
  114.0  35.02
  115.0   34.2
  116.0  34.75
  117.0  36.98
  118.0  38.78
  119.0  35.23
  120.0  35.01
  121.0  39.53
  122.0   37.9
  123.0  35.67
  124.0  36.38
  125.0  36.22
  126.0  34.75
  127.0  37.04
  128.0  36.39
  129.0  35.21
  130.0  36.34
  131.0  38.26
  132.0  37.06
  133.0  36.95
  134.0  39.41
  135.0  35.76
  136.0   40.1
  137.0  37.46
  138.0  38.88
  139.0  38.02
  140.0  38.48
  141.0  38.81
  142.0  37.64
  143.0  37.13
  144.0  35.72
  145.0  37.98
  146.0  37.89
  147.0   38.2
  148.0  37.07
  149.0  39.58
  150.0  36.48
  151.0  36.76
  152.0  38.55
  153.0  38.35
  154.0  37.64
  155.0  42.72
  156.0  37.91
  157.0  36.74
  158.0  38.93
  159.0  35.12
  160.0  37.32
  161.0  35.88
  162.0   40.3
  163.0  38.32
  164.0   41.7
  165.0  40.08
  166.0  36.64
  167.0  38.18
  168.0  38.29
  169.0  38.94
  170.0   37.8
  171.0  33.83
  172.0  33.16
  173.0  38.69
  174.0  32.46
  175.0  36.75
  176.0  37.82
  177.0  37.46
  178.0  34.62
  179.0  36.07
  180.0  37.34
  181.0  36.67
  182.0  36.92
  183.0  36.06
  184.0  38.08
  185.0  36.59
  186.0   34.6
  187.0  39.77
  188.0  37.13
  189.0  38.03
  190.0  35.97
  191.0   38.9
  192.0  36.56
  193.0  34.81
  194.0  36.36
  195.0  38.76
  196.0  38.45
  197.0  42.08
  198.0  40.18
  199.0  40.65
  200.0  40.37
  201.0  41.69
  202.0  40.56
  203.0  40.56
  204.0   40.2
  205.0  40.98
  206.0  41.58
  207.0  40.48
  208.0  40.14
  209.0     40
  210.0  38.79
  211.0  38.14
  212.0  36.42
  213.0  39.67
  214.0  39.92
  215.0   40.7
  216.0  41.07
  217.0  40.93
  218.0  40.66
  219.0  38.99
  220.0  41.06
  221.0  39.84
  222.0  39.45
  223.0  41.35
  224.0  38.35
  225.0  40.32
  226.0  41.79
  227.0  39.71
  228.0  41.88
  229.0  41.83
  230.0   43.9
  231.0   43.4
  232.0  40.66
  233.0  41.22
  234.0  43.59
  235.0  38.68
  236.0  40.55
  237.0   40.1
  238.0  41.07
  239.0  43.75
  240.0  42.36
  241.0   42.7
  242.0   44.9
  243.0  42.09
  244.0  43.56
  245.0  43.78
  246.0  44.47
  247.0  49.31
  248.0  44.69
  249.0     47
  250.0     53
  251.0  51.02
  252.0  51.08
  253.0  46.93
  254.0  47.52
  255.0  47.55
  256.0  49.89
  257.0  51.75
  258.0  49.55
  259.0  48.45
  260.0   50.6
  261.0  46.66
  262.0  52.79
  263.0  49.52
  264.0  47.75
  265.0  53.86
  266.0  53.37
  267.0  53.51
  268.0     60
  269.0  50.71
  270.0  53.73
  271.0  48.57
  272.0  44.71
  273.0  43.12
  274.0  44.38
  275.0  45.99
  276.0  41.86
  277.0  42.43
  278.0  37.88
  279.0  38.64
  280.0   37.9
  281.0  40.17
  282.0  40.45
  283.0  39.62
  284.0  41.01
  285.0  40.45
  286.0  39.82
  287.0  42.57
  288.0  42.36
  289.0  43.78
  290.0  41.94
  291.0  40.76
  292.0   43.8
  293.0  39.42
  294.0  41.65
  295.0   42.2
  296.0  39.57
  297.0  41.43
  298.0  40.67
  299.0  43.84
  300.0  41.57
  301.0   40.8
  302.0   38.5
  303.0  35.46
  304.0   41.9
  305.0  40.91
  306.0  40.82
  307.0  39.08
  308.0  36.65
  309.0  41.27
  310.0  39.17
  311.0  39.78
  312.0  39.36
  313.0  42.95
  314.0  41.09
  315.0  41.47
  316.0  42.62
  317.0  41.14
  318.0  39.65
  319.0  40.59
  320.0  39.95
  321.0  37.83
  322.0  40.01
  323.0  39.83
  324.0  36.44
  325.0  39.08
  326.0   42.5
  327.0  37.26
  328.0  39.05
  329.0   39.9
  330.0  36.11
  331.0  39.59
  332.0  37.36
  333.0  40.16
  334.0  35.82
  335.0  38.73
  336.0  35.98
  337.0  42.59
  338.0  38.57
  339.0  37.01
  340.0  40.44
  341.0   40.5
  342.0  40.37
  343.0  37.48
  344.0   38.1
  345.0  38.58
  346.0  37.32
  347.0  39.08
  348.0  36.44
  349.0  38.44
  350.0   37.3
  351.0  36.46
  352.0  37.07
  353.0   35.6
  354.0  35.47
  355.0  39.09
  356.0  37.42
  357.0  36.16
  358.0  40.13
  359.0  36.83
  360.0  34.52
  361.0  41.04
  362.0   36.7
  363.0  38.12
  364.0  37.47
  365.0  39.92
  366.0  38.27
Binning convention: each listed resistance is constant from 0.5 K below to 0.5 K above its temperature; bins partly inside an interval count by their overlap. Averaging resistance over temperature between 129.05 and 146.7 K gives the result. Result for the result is 37.7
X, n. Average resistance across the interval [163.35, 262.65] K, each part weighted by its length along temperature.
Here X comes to 41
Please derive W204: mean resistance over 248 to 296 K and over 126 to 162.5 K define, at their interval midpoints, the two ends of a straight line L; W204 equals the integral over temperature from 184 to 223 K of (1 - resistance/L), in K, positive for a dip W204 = 2.1 K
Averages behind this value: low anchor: 37.7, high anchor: 45.9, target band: 39.3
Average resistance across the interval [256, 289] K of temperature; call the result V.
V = 46.1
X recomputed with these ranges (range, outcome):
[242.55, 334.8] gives 43.3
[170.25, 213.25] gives 38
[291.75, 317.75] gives 40.6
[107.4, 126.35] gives 36.4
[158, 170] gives 38.3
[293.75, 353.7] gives 39.3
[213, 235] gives 40.9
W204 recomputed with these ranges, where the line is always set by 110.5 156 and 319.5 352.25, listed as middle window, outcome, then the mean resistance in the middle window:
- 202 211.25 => -0.6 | 40.2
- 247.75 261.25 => -3.9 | 49.1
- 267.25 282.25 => -2.7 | 44.9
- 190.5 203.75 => -0.6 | 39.2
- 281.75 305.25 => -1.7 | 41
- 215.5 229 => -1.0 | 40.5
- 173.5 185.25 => 0.3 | 36.4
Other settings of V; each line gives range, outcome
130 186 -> 37.5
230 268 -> 46.7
